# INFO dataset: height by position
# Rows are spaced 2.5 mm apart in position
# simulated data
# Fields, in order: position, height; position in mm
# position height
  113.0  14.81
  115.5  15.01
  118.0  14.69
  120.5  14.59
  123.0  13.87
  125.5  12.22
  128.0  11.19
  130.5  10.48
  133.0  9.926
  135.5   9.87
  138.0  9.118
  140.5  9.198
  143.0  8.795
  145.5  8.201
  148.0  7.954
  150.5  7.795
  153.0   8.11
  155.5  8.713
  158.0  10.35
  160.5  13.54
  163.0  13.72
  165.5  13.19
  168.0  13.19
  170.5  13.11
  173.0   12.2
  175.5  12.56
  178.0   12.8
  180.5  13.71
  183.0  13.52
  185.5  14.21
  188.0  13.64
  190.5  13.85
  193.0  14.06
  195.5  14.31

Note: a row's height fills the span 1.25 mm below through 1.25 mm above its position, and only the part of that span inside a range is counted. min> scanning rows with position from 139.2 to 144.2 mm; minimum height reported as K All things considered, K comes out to 8.795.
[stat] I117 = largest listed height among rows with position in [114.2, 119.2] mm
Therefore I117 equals 15.01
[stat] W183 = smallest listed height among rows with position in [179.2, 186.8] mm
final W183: 13.52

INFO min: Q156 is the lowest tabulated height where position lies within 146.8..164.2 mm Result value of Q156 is 7.795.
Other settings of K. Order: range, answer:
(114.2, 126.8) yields 12.22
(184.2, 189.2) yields 13.64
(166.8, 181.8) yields 12.2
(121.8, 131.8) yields 10.48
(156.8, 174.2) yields 10.35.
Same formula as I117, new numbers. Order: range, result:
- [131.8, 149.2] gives 9.926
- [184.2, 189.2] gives 14.21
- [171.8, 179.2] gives 12.8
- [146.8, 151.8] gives 7.954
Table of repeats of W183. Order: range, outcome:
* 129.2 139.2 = 9.118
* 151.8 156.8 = 8.11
